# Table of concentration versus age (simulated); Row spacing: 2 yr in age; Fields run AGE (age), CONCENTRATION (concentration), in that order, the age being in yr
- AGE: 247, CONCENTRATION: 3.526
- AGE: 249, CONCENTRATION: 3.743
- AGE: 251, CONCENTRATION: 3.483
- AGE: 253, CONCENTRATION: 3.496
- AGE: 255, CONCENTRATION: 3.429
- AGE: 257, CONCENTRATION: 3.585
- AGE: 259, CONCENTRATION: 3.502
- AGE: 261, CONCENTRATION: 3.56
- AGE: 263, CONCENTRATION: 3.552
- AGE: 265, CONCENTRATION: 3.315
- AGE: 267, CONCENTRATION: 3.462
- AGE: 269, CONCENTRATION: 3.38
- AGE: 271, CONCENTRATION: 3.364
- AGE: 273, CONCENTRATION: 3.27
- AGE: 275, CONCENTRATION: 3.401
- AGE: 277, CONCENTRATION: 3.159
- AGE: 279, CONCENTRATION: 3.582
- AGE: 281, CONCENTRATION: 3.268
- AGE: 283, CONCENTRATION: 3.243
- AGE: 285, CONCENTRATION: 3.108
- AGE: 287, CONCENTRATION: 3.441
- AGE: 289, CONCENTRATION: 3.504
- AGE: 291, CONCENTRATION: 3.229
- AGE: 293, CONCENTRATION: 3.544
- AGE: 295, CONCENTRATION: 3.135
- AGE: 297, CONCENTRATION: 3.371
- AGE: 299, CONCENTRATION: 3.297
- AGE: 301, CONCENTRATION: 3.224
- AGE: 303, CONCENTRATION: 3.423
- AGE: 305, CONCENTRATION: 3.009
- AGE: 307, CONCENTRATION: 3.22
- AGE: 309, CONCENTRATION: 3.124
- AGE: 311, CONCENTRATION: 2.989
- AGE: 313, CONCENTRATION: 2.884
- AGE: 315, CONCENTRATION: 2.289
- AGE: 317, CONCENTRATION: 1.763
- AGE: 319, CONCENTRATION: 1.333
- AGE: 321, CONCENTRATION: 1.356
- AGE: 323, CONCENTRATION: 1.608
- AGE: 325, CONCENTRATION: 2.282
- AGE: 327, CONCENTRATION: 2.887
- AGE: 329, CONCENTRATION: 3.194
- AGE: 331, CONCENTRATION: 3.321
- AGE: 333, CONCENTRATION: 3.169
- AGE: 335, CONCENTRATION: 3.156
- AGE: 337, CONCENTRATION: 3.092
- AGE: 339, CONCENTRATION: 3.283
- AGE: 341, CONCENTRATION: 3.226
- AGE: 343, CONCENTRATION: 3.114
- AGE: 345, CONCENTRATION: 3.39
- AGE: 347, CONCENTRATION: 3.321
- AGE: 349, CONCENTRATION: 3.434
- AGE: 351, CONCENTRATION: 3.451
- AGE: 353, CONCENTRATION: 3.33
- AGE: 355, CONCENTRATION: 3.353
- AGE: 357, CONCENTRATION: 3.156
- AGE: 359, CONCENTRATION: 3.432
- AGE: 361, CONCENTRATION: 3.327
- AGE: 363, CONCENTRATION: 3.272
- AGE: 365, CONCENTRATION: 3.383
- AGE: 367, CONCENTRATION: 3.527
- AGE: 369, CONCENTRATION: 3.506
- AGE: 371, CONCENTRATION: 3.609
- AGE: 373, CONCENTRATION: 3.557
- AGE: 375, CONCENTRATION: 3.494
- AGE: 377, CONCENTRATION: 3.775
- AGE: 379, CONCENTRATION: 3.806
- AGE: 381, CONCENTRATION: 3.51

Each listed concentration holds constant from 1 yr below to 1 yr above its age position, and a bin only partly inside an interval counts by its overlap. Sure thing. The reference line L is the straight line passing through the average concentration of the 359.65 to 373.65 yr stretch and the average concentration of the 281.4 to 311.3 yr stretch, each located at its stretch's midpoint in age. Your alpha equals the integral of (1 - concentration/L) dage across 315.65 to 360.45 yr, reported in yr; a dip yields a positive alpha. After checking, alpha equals 6.5 yr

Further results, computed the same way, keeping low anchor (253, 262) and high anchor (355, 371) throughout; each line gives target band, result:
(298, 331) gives 7.7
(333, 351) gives 0.8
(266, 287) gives 1.0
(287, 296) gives 0.3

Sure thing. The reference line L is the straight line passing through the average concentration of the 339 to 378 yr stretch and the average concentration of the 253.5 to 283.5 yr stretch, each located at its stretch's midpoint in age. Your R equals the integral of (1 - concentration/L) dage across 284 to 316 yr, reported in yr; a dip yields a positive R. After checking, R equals 2.2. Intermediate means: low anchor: 3.41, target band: 3.17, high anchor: 3.4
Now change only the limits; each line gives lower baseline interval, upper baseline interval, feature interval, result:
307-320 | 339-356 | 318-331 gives 2.66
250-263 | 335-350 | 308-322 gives 4.59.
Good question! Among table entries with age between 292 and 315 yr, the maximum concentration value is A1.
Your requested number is 3.544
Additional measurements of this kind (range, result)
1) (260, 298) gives 3.582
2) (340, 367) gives 3.527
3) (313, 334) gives 3.321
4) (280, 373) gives 3.609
